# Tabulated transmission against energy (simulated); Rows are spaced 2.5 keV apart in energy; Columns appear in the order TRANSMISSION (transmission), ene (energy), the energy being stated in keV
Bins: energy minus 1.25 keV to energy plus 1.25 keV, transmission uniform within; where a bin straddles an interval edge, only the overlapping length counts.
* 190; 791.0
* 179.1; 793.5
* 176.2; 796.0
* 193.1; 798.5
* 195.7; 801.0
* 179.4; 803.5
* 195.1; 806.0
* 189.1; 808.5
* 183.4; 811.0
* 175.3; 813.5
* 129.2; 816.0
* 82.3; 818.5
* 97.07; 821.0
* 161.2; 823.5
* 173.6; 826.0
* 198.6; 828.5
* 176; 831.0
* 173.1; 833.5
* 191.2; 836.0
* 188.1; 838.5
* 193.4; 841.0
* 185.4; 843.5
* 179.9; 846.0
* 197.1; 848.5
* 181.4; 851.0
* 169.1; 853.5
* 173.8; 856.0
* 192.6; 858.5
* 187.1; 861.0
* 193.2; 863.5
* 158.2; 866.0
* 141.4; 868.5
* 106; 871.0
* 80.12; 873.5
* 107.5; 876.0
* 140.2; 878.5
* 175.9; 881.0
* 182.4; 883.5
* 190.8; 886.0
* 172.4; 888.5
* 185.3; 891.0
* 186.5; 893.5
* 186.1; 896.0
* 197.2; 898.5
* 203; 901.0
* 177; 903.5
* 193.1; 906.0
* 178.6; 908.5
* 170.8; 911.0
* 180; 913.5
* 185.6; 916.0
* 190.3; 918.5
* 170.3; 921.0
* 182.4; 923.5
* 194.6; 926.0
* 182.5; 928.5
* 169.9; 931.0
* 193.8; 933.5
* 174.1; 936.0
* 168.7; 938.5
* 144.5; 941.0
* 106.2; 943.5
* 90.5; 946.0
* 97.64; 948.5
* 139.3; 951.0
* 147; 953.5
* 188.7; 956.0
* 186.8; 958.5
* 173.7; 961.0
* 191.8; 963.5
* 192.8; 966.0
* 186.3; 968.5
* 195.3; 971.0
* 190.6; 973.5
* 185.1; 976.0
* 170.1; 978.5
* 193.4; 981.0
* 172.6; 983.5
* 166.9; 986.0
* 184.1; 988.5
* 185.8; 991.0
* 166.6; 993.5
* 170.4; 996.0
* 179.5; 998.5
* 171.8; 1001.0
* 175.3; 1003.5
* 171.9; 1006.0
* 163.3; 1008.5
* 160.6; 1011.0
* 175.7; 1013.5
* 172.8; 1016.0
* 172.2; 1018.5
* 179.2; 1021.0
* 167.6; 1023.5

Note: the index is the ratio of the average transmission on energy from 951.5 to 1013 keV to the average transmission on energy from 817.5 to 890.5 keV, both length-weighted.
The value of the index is 1.08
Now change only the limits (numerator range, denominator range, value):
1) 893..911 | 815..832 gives 1.29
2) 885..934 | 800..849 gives 1.07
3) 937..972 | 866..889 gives 1.10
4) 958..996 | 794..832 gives 1.09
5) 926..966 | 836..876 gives 0.95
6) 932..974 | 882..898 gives 0.88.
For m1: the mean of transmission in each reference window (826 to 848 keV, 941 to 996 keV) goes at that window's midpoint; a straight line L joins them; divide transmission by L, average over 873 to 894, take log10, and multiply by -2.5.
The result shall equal 0.12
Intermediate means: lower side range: 185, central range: 160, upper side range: 167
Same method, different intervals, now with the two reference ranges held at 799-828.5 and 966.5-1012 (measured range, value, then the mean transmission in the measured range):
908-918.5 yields -0.06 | 180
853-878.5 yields 0.12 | 150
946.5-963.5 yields 0.13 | 155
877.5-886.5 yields -0.02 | 172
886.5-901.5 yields -0.11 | 188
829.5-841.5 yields -0.12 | 184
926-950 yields 0.16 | 150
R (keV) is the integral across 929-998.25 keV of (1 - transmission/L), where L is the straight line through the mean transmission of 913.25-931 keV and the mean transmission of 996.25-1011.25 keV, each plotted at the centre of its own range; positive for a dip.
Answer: 3.3 keV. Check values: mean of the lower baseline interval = 183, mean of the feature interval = 168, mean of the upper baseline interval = 171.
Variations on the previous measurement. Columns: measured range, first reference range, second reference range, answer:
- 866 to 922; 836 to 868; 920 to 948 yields 0.76 keV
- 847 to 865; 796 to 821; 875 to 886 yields -2.75 keV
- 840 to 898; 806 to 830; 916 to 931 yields 0.30 keV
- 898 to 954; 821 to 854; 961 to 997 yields 4.42 keV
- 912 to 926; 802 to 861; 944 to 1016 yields -0.95 keV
